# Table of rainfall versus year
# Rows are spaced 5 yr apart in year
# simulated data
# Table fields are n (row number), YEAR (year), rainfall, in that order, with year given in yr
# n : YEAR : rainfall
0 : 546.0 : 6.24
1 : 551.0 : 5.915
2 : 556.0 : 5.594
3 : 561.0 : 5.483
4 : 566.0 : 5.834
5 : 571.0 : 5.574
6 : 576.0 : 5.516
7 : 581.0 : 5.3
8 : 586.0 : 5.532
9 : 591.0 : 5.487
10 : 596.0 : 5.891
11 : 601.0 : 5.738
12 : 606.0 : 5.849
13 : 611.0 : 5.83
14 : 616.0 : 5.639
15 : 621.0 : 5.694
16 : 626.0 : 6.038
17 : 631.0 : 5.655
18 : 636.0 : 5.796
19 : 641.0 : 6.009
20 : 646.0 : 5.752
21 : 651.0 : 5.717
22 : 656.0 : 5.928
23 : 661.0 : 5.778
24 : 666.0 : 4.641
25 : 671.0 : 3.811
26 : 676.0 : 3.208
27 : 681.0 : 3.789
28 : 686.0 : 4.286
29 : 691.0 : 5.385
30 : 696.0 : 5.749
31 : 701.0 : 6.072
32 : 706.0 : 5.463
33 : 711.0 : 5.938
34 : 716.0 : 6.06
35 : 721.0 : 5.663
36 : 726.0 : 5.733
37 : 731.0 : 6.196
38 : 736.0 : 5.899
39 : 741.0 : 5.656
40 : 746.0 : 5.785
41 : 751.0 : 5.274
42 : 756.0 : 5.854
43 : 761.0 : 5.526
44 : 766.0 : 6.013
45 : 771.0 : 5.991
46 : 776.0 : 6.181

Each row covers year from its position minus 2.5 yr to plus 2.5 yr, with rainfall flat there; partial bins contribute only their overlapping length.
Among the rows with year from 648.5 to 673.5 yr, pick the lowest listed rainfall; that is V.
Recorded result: 3.811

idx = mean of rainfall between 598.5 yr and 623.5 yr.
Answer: 5.75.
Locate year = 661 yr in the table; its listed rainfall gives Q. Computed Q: 5.778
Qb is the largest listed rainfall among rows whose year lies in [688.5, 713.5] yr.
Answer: 6.072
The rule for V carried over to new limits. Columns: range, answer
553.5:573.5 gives 5.483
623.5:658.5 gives 5.655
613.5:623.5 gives 5.639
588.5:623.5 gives 5.487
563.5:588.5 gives 5.3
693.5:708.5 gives 5.463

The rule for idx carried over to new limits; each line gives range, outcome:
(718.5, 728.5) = 5.7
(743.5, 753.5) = 5.53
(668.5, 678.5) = 3.51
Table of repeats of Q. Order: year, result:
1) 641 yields 6.009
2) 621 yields 5.694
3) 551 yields 5.915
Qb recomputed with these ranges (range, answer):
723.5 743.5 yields 6.196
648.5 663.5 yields 5.928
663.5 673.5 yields 4.641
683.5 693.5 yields 5.385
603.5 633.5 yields 6.038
